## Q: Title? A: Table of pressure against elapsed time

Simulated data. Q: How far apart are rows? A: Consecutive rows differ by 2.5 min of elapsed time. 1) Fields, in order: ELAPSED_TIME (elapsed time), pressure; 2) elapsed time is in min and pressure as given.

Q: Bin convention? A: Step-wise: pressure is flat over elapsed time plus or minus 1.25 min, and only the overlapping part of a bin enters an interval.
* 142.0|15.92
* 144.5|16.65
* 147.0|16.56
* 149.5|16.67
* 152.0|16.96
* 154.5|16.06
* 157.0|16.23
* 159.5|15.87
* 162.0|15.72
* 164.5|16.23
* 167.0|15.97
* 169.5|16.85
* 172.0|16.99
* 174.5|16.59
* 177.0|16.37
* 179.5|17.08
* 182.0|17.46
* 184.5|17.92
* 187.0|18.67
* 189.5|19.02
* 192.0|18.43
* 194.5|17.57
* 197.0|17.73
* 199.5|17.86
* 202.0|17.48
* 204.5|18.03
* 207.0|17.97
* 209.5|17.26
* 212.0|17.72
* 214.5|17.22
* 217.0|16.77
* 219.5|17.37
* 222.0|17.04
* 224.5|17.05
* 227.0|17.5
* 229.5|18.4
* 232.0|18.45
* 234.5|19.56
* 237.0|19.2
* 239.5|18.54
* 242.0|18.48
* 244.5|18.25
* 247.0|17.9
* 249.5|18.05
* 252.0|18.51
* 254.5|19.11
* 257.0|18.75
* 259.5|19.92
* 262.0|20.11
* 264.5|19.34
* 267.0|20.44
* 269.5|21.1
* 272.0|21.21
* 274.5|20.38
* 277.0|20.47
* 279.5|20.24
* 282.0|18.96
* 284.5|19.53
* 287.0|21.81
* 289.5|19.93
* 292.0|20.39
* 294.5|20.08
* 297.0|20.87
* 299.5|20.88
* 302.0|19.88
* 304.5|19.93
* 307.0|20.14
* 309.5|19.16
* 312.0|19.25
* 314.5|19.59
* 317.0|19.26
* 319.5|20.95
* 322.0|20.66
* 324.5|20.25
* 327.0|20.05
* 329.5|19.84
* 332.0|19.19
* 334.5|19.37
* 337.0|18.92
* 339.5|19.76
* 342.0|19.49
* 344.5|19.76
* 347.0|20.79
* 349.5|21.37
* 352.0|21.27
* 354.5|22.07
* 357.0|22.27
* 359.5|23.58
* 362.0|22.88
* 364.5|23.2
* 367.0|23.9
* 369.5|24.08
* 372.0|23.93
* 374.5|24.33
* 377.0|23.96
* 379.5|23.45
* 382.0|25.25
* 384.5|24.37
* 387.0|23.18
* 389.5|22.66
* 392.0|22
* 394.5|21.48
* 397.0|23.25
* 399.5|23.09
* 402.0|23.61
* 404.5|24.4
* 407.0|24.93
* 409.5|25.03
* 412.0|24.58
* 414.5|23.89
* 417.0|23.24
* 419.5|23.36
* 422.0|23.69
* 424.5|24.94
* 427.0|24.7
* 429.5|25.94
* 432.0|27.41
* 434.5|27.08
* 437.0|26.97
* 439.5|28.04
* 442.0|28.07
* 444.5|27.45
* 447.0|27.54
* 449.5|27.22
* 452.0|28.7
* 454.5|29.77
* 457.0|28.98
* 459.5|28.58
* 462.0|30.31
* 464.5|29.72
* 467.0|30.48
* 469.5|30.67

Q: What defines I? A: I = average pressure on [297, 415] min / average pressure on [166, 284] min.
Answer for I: 1.2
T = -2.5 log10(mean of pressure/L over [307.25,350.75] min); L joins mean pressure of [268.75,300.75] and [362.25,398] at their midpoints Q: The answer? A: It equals 0.10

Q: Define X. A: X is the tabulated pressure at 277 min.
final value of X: 20.47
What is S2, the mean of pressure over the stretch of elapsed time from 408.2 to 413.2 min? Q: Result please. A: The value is 24.8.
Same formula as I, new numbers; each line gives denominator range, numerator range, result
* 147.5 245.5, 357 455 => 1.42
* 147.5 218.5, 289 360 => 1.18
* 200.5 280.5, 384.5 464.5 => 1.37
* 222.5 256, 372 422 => 1.29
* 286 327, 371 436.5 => 1.20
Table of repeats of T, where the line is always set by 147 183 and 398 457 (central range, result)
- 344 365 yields 0.064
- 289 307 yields 0.050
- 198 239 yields 0.035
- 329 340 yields 0.165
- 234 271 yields 0.026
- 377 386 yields -0.002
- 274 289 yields 0.024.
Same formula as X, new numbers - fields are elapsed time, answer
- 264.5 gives 19.34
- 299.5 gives 20.88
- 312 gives 19.25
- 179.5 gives 17.08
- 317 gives 19.26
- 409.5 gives 25.03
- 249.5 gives 18.05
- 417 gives 23.24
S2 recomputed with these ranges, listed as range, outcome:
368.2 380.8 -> 24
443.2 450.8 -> 27.4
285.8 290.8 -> 20.9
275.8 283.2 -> 19.9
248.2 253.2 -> 18.3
